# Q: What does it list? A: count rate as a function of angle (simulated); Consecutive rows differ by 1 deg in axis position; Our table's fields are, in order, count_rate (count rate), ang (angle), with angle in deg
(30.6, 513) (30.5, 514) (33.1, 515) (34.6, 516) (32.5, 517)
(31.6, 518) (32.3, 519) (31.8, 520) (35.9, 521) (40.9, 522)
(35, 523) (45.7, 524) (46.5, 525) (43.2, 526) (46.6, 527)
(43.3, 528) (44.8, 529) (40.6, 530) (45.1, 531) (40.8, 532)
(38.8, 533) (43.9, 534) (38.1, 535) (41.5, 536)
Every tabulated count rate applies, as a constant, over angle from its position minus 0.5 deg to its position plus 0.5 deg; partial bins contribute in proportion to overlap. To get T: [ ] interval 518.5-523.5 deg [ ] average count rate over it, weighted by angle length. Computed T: 35.2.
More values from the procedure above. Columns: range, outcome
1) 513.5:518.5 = 32.5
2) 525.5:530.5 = 43.7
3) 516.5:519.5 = 32.1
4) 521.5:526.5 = 42.3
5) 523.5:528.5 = 45.1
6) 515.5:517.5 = 33.5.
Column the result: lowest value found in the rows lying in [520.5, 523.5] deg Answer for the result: 35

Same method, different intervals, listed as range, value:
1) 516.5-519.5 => 31.6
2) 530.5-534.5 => 38.8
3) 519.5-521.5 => 31.8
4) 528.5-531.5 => 40.6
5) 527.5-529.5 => 43.3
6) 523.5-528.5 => 43.2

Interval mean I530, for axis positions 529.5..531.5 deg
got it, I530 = 42.9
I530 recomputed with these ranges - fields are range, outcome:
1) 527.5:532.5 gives 42.9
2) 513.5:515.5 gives 31.8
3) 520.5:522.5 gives 38.4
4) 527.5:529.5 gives 44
